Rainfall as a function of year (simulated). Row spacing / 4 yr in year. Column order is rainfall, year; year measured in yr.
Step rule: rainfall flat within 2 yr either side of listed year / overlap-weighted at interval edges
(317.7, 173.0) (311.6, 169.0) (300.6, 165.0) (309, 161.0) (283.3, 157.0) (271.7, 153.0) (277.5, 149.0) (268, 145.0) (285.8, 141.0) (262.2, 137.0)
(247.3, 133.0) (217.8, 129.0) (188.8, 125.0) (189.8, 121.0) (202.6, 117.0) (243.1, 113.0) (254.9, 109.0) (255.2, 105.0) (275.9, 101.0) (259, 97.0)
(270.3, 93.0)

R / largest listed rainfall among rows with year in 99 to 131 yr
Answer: 275.9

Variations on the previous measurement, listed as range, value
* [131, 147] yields 285.8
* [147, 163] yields 309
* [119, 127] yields 189.8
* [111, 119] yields 243.1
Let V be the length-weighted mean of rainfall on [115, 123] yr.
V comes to 196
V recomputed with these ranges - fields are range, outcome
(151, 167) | 291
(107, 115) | 249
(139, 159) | 277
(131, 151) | 268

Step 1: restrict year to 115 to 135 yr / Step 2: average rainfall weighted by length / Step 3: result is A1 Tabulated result 209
